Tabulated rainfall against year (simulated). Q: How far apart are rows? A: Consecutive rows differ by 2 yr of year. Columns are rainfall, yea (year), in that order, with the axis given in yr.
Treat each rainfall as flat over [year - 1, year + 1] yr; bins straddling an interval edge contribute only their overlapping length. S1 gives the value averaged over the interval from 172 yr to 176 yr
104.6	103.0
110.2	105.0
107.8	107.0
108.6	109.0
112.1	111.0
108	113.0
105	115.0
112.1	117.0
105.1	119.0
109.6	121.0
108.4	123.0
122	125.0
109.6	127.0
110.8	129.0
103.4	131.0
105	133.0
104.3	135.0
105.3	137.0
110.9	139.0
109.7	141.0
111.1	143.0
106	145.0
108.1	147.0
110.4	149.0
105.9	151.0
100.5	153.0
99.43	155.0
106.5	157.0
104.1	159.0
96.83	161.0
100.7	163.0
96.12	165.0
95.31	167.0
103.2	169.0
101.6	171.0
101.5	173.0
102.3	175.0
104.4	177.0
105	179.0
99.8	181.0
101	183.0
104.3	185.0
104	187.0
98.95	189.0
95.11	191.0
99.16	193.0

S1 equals 102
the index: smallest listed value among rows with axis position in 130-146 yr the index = 103.4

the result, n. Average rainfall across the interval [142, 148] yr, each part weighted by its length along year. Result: 108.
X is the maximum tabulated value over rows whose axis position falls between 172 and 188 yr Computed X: 105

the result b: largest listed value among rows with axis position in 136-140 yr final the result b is 110.9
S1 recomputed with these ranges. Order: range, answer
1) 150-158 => 103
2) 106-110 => 108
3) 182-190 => 102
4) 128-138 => 106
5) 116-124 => 109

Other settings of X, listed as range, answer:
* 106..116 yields 112.1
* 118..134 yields 122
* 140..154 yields 111.1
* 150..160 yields 106.5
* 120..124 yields 109.6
